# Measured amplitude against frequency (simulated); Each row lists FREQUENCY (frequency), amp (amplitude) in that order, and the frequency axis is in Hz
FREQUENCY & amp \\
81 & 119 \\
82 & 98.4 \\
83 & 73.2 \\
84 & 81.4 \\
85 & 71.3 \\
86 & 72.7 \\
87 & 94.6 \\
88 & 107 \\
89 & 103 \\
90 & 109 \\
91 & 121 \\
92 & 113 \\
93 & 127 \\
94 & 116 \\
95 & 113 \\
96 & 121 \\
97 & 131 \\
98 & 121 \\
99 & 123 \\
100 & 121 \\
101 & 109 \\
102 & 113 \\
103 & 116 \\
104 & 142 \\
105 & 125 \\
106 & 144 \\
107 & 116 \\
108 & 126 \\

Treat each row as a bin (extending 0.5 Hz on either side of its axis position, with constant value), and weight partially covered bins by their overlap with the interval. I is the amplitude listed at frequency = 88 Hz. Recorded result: 107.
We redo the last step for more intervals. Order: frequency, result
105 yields 125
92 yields 113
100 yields 121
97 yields 131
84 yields 81.4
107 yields 116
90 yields 109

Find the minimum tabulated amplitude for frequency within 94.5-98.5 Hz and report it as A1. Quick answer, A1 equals 113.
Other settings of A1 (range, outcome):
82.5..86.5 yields 71.3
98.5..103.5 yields 109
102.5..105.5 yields 116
